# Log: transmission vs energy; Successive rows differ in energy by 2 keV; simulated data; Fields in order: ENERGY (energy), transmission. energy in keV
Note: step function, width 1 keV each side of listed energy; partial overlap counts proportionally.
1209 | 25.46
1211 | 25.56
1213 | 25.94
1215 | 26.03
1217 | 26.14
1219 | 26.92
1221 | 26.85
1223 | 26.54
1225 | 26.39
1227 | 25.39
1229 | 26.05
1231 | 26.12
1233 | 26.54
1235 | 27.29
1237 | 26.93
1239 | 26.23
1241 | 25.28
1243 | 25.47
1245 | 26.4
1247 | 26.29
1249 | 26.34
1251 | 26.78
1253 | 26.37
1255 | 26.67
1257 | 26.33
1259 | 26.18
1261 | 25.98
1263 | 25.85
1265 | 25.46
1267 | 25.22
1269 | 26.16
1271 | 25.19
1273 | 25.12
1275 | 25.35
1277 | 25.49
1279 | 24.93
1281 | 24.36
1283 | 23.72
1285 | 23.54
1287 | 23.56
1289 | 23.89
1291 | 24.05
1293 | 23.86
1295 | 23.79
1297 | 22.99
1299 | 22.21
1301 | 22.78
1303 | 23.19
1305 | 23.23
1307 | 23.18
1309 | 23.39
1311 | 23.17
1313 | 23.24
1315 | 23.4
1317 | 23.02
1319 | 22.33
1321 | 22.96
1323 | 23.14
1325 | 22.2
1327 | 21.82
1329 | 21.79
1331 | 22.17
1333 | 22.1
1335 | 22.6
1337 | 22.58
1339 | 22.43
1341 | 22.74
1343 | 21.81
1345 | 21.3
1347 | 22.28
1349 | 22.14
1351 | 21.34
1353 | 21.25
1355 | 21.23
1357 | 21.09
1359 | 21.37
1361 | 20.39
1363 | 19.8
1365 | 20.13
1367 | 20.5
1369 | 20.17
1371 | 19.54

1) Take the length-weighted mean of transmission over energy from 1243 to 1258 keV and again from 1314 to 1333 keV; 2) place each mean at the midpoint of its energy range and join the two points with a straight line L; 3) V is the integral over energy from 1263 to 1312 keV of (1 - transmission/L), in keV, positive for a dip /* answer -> 0.6 keV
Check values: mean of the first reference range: 26.4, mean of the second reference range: 22.5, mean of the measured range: 24.1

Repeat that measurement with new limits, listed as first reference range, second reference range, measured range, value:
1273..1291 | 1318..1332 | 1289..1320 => 0.1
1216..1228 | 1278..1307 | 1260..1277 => -0.7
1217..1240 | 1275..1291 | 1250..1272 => -0.8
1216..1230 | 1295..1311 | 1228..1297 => -2.1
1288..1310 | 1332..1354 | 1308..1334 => 0.0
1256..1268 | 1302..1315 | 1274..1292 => 0.3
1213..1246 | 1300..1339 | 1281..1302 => 0.3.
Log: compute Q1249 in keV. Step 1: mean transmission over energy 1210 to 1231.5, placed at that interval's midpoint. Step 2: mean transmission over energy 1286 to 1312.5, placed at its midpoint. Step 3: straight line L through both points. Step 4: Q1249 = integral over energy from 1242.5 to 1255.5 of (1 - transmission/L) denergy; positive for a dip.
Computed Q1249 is -0.62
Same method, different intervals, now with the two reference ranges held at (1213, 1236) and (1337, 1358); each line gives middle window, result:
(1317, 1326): 0.0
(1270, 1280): -0.3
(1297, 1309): 0.2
